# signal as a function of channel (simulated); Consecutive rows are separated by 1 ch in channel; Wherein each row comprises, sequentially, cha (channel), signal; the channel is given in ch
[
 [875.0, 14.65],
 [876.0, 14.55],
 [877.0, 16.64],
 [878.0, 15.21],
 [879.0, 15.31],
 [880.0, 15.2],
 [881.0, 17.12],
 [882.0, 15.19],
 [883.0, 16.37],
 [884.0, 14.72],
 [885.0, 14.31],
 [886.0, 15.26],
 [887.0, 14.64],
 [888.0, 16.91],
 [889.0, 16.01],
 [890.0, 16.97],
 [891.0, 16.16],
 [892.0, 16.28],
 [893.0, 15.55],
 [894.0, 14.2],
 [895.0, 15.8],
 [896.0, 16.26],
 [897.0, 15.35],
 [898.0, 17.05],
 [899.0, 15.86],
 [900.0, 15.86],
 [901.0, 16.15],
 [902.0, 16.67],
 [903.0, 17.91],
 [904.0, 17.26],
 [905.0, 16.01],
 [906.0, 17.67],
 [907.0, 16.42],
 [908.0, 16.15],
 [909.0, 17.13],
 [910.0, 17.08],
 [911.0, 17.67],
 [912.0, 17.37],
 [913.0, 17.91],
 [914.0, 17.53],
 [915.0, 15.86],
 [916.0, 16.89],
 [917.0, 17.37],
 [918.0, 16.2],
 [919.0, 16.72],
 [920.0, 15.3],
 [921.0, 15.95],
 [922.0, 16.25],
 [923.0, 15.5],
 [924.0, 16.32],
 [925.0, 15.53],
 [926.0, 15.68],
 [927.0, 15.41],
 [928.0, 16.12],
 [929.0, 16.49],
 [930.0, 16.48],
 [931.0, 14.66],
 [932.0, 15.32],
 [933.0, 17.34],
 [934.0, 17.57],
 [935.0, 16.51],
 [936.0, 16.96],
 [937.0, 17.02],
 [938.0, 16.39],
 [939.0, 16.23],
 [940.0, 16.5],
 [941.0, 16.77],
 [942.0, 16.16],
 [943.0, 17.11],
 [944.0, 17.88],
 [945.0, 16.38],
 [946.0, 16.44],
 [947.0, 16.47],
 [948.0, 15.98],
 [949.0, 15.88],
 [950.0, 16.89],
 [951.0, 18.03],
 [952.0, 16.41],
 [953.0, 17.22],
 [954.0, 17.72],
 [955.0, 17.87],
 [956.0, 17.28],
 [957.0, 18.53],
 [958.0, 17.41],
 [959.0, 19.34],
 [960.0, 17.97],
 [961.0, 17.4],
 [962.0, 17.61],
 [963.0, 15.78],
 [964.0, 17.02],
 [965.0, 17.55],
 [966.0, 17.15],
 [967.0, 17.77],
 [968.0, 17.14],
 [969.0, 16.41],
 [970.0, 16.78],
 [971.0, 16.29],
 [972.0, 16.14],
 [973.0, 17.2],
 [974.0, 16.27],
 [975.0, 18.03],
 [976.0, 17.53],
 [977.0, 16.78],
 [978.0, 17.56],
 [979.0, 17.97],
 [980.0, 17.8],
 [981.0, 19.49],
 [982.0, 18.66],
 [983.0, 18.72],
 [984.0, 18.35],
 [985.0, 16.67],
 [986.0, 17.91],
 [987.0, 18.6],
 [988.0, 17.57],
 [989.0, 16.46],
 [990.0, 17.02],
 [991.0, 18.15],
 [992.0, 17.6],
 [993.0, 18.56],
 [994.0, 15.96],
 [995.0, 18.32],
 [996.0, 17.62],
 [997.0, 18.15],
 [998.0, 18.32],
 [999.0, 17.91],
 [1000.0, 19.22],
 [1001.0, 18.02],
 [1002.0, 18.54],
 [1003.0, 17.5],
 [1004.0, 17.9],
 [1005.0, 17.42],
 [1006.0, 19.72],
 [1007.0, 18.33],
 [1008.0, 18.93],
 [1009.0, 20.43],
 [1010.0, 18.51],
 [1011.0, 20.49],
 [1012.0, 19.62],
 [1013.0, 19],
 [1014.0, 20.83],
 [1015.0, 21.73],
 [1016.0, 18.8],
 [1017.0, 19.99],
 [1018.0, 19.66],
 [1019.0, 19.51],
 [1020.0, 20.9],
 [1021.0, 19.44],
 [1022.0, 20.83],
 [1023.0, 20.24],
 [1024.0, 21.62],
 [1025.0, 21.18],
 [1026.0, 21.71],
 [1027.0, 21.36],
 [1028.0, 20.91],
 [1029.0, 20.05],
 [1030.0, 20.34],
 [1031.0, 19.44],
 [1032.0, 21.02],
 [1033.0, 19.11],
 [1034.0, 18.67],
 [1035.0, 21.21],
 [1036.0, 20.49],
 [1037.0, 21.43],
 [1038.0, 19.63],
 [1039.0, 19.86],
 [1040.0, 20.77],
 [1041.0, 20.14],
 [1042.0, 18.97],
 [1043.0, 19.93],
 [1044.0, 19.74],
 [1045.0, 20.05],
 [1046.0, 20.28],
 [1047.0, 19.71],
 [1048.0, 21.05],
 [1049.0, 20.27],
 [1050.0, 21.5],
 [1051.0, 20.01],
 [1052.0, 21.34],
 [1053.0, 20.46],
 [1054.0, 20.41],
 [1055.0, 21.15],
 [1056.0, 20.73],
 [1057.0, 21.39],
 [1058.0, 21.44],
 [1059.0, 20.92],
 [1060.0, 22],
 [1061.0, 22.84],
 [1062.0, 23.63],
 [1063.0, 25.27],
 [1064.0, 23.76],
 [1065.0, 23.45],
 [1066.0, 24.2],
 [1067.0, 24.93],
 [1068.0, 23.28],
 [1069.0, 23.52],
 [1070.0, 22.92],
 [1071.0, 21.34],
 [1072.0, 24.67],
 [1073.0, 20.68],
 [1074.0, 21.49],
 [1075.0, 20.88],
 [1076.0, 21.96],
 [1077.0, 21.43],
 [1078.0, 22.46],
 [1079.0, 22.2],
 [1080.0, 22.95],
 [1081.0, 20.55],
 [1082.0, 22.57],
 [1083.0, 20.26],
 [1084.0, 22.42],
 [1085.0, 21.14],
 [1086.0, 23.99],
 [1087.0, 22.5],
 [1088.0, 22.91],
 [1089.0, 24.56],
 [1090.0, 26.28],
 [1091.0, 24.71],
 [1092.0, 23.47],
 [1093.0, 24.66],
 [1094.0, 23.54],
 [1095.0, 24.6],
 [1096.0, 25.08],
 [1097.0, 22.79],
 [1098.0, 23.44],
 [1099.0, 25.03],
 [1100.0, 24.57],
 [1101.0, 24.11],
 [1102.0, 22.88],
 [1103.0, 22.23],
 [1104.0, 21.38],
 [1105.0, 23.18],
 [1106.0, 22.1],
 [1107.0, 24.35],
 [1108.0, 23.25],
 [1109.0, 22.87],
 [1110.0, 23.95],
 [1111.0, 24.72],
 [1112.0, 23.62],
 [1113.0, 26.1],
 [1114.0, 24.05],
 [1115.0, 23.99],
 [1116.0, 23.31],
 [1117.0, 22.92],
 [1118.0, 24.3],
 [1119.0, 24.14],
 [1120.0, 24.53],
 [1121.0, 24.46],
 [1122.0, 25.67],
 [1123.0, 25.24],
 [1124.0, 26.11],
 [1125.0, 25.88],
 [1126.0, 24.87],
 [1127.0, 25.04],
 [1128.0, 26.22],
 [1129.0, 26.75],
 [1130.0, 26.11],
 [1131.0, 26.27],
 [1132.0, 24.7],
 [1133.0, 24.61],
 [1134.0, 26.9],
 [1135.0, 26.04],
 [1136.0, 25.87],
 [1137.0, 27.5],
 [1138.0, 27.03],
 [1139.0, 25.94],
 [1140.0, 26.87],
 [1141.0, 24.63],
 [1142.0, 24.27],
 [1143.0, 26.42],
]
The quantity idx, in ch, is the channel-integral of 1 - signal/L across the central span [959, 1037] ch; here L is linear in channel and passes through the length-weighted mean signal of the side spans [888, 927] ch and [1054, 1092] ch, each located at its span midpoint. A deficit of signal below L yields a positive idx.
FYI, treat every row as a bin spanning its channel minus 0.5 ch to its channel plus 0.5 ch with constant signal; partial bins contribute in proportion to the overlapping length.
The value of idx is 4.7 ch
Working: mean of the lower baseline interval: 16.4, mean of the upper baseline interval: 22.6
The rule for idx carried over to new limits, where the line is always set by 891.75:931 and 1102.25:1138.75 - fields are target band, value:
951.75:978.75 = 1.8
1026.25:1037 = 0.4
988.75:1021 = 2.2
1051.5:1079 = 0.2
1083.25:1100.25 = -0.2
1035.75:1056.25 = 1.3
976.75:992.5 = 1.2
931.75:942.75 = 0.5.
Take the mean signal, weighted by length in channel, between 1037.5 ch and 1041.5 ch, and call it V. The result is 20.1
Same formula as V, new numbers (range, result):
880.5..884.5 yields 15.9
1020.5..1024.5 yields 20.5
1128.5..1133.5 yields 25.7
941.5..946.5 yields 16.8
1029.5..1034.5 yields 19.7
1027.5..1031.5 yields 20.2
